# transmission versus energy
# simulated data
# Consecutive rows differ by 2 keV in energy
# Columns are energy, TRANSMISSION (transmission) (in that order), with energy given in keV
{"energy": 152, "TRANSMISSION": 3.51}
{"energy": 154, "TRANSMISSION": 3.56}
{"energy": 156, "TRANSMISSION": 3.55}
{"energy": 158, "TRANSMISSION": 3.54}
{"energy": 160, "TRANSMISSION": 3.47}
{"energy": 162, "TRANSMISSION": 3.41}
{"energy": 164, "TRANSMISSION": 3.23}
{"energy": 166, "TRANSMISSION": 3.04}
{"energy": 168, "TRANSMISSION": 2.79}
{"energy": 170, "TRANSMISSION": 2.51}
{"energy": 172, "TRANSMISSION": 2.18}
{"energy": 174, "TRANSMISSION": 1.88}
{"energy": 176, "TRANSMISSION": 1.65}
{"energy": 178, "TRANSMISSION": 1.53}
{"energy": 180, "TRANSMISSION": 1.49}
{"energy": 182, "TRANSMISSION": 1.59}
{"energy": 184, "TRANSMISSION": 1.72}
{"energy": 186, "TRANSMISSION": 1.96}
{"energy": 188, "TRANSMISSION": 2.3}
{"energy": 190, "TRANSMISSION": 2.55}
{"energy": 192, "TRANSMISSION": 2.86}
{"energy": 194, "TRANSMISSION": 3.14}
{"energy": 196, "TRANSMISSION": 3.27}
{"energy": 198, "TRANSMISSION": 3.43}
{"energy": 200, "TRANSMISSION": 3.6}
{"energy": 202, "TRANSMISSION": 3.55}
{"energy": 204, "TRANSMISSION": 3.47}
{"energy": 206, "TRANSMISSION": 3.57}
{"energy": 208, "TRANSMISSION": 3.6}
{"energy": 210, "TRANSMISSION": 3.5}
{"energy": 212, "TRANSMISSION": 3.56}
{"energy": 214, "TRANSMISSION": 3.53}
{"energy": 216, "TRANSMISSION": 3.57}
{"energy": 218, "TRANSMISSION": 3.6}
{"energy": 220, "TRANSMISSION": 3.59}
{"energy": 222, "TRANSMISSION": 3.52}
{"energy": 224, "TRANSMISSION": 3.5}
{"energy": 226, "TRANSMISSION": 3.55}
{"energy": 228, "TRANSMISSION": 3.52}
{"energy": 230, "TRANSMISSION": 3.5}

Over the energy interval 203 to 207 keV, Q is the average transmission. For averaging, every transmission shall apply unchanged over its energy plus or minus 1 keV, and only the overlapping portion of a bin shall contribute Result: 3.52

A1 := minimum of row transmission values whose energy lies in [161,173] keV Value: 2.18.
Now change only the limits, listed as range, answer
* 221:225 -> 3.5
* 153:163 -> 3.41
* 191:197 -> 2.86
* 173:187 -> 1.49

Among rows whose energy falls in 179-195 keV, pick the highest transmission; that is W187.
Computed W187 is 3.14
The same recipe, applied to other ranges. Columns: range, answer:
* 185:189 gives 2.3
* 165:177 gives 3.04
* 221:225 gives 3.52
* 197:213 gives 3.6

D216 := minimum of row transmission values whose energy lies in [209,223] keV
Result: 3.5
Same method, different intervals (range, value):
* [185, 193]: 1.96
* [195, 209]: 3.27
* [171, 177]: 1.65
